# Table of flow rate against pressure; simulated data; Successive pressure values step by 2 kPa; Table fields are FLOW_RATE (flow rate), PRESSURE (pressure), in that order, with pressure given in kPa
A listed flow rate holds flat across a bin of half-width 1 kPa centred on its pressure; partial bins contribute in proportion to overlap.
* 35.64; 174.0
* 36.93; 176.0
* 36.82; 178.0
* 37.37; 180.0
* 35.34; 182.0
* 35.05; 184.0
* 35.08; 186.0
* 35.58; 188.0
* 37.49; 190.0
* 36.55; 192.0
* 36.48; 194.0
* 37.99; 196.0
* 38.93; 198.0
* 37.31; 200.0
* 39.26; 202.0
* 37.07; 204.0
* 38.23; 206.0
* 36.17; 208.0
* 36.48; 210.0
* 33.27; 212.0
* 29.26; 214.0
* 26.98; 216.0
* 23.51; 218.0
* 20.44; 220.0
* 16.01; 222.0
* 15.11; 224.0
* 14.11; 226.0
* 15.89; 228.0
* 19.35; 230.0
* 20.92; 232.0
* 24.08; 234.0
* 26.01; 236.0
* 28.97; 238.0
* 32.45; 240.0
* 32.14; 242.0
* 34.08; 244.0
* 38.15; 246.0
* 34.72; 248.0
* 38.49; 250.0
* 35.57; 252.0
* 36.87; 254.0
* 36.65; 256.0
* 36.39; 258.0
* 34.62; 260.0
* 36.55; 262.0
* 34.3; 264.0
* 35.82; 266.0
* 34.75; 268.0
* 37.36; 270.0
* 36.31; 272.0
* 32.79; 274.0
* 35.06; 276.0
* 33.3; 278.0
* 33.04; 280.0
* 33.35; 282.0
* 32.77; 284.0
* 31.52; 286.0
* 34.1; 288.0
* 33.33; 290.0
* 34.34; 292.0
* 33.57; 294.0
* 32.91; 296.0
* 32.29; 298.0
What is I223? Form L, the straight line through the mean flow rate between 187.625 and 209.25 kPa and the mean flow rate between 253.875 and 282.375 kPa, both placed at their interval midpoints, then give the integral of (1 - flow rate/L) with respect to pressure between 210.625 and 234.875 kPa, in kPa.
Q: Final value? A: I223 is 9.8 kPa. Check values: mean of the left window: 37.4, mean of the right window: 35.1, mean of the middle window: 21.8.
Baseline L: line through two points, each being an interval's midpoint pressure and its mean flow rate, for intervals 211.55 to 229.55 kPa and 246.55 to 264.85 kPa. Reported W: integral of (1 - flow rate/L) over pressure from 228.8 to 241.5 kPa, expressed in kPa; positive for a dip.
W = 1.0 kPa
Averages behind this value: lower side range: 21.2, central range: 25.4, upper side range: 36.1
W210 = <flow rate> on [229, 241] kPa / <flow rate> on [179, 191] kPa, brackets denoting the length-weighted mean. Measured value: 0.7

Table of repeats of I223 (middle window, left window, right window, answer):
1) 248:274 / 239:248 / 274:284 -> -1.6 kPa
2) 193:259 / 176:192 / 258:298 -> 8.9 kPa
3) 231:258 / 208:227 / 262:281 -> -2.3 kPa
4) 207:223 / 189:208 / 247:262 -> 4.1 kPa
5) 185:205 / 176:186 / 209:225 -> -3.4 kPa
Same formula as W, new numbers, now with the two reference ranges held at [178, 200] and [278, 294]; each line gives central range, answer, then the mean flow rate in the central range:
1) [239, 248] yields 0.1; 34.3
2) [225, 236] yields 4.9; 19.5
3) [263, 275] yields -0.5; 35.2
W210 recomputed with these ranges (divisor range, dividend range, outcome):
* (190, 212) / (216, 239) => 0.56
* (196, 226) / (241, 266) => 1.18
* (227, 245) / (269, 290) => 1.31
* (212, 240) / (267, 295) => 1.52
